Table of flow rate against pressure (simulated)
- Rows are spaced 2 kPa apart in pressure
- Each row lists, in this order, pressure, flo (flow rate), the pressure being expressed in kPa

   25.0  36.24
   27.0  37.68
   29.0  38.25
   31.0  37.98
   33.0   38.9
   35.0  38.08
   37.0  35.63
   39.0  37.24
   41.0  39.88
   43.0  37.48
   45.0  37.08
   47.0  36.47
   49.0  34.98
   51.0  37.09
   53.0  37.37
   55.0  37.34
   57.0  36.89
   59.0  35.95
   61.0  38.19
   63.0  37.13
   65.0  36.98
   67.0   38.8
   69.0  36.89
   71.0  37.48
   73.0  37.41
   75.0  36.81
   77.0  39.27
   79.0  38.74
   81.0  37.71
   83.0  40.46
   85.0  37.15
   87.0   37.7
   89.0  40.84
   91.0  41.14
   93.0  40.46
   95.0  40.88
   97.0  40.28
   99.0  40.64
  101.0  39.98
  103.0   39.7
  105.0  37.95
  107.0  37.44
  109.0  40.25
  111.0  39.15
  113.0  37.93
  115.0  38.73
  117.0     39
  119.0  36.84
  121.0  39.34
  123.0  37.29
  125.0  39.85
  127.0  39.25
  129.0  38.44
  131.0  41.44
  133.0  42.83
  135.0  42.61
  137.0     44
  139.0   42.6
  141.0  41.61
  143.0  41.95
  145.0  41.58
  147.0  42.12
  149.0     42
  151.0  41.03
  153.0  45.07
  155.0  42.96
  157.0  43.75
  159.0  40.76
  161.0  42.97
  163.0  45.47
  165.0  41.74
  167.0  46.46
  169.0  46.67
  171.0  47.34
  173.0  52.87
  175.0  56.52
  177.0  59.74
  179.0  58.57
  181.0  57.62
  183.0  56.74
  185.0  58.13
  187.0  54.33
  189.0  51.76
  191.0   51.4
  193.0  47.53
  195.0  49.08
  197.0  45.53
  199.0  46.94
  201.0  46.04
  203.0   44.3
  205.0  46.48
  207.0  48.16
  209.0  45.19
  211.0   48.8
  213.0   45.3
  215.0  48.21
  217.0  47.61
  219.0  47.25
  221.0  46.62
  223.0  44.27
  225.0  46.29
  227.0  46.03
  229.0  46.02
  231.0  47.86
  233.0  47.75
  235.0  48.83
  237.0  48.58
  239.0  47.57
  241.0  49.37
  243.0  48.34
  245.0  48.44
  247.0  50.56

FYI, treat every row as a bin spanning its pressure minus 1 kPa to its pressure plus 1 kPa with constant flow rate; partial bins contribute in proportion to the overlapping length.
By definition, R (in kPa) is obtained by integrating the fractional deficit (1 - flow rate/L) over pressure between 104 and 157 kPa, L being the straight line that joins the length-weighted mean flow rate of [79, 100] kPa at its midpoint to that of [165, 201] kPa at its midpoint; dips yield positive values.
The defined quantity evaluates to 5.2 kPa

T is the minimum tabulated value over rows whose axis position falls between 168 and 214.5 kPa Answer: 44.3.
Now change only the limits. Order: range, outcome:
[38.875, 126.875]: 34.98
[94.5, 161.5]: 36.84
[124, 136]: 38.44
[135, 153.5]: 41.03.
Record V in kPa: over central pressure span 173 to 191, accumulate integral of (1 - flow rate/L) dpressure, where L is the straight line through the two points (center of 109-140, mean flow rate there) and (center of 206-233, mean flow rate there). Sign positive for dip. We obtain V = -4.9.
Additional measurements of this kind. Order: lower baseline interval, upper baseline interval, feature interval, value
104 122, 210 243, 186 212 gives -1.7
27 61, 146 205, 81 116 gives 2.1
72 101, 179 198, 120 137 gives 1.7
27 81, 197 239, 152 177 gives -1.6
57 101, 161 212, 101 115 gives 1.0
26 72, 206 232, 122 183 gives -2.7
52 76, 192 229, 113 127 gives 0.8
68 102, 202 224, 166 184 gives -3.8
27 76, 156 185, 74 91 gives 0.8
